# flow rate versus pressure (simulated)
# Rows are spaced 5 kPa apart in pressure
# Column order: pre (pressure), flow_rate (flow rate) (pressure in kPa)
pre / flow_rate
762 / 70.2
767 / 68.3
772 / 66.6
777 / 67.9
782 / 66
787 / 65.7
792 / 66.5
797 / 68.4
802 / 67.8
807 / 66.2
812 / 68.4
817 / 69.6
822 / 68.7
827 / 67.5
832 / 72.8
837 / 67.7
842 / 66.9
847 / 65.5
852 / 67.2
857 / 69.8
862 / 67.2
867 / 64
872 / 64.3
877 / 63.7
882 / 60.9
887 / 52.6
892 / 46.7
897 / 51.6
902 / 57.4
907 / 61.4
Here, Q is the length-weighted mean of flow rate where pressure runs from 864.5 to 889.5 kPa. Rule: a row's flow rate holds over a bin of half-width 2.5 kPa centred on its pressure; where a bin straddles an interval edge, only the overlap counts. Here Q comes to 61.1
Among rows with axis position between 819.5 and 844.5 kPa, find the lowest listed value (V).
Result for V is 66.9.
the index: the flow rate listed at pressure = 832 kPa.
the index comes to 72.8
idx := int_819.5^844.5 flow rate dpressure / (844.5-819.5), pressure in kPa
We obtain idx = 68.7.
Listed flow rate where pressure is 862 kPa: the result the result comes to 67.2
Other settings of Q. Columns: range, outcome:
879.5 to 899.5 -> 53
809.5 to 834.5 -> 69.4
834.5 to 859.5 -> 67.4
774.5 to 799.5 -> 66.9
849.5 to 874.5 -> 66.5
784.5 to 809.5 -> 66.9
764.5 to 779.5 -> 67.6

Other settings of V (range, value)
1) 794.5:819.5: 66.2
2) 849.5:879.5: 63.7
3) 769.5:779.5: 66.6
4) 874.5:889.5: 52.6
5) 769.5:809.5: 65.7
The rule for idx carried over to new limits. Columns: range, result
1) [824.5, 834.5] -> 70.2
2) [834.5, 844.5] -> 67.3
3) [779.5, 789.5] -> 65.8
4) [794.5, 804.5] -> 68.1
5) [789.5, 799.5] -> 67.5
